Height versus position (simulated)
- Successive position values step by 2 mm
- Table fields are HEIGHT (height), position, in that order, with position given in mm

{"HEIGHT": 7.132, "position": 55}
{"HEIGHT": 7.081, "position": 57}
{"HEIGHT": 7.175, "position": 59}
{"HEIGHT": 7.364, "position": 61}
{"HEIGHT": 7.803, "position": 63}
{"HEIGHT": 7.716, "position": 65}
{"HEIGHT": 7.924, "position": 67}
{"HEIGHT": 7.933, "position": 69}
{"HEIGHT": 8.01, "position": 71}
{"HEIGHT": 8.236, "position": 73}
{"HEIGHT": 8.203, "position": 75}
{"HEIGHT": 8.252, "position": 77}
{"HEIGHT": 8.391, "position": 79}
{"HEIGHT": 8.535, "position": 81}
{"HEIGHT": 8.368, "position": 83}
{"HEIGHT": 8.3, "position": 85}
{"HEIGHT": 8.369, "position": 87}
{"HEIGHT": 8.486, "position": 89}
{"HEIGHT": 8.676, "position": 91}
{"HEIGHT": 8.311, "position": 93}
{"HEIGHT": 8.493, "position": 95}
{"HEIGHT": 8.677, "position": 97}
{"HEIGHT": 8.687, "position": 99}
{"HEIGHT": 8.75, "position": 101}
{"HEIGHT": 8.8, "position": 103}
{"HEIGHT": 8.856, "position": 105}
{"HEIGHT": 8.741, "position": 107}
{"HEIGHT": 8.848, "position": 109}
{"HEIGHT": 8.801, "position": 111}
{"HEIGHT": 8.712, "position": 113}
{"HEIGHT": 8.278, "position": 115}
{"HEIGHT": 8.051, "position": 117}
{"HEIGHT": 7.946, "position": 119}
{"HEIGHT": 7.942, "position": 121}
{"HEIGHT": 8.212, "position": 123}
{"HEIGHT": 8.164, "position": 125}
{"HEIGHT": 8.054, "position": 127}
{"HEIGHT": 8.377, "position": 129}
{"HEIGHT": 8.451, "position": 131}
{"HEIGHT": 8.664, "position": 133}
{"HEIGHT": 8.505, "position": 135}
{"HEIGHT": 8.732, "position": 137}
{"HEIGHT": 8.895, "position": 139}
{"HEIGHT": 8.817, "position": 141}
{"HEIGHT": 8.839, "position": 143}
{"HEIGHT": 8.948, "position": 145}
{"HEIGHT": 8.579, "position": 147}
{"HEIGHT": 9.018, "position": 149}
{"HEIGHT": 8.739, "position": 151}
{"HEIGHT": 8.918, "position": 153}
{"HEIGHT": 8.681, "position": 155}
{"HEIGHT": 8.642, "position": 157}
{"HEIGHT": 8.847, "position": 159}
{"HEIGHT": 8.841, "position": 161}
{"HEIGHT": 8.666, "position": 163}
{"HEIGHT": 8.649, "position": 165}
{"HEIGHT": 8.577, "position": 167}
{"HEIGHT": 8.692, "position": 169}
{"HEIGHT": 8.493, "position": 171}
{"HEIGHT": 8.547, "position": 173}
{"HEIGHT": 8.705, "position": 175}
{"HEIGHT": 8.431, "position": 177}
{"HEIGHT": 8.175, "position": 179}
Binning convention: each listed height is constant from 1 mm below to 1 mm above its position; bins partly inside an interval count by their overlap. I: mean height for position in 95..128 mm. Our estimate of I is 8.47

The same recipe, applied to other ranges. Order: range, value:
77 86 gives 8.38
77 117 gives 8.56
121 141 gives 8.44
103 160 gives 8.58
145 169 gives 8.75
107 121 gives 8.43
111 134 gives 8.28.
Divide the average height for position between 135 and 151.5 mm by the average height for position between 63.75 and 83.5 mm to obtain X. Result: 1.08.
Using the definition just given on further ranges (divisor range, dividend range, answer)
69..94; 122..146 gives 1.03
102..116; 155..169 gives 1.00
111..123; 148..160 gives 1.07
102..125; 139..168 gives 1.04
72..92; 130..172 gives 1.04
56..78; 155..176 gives 1.11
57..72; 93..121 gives 1.12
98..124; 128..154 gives 1.03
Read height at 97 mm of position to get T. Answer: 8.677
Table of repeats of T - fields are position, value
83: 8.368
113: 8.712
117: 8.051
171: 8.493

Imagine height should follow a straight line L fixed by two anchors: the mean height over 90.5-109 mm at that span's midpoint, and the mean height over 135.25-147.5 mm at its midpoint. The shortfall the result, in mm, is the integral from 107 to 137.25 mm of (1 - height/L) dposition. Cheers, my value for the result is 1.2 mm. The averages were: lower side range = 8.68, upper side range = 8.79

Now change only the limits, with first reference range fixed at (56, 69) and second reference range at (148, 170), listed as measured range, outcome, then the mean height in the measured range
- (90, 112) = -1.8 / 8.69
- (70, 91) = -1.5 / 8.33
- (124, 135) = 0.0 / 8.36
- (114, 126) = 0.2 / 8.1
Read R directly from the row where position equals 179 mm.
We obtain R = 8.175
